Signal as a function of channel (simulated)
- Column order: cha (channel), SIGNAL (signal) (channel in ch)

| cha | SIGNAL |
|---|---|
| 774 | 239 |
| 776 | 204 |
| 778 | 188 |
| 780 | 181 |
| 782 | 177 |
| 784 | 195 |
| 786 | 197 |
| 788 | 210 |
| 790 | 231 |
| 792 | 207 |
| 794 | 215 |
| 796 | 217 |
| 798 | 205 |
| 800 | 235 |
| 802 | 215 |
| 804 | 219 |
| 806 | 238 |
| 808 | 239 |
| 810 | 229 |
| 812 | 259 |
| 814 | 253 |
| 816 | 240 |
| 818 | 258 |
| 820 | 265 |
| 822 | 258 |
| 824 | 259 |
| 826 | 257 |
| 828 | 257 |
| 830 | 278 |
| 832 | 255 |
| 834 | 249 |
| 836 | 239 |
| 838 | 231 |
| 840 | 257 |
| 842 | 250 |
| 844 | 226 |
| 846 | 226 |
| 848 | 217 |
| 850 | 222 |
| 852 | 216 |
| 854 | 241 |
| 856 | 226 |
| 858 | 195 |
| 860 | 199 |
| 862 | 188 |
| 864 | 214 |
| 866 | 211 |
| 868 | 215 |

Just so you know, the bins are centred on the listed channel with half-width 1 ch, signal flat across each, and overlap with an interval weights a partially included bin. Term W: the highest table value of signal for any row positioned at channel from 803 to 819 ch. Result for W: 259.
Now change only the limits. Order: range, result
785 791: 231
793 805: 235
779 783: 181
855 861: 226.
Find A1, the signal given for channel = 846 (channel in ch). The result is 226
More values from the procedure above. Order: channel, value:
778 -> 188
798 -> 205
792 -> 207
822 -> 258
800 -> 235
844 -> 226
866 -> 211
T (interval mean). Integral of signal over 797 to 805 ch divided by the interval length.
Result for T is 218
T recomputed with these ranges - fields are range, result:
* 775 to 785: 189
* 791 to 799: 211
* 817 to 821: 262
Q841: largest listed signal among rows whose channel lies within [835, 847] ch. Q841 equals 257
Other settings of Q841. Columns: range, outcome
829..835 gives 278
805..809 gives 239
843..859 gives 241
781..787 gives 197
